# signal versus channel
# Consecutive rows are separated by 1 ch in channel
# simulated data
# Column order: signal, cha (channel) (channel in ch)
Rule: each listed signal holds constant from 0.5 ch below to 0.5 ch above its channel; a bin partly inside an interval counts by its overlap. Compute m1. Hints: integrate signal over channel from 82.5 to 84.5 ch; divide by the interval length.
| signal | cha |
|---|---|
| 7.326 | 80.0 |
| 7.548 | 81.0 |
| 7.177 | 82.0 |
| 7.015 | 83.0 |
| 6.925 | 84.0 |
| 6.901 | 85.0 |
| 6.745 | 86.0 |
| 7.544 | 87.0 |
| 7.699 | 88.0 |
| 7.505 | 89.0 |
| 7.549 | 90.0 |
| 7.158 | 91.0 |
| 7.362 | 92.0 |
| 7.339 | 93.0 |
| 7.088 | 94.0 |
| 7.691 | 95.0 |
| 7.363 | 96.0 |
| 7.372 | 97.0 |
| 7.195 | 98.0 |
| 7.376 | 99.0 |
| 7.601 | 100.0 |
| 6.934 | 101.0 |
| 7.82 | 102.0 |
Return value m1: 6.97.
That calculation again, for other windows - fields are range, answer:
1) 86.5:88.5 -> 7.62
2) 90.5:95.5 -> 7.33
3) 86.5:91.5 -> 7.49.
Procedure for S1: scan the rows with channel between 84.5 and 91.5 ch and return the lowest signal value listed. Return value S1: 6.745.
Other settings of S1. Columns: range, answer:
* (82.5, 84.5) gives 6.925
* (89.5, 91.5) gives 7.158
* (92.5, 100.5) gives 7.088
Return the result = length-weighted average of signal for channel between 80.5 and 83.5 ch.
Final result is 7.25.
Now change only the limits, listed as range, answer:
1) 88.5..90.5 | 7.53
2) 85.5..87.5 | 7.14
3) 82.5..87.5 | 7.03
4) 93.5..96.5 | 7.38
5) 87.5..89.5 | 7.6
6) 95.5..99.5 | 7.33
